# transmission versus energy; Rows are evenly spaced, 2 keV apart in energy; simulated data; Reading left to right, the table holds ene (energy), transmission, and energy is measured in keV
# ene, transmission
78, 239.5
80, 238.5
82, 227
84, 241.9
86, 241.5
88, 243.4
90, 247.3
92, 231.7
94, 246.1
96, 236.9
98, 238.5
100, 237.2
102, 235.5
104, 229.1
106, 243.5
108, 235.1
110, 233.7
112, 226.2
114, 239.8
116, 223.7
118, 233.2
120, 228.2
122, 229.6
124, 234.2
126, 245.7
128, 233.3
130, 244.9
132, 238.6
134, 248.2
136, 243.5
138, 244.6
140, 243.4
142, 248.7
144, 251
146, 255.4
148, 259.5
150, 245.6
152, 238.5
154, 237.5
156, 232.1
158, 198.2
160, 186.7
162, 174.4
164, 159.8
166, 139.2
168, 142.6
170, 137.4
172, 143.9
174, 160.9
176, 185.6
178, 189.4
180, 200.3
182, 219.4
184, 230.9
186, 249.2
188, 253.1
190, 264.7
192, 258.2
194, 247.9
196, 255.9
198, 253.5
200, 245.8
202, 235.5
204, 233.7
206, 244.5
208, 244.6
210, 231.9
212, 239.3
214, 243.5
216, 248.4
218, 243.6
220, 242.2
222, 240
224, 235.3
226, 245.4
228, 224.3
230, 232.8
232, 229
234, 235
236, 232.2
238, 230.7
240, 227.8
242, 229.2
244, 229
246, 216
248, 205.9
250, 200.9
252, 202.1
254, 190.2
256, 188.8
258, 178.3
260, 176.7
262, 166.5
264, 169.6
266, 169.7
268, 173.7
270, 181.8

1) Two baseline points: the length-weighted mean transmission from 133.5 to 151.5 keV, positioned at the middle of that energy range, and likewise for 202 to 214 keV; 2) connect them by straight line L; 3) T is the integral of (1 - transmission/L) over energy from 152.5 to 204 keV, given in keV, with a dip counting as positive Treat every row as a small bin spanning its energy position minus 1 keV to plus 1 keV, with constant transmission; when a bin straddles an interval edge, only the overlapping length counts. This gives 7.2 keV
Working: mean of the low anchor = 249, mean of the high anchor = 239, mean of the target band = 209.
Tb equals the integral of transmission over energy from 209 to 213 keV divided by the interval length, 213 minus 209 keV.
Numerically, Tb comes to 236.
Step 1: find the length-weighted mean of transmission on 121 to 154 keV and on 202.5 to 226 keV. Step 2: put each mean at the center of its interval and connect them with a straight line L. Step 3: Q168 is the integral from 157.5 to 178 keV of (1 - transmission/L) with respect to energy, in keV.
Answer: 6.7 keV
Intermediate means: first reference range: 244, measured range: 163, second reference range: 241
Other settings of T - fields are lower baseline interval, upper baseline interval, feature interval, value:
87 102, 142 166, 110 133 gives -0.4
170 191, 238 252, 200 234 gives -4.1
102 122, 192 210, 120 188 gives 6.4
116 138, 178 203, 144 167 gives 2.5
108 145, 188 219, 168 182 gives 4.2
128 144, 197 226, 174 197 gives 1.3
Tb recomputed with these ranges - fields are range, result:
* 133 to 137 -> 246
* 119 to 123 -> 229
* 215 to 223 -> 244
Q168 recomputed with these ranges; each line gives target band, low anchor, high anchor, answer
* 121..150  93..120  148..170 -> -4.3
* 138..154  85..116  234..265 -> -1.5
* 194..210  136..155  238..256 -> -1.2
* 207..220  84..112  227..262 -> -1.5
